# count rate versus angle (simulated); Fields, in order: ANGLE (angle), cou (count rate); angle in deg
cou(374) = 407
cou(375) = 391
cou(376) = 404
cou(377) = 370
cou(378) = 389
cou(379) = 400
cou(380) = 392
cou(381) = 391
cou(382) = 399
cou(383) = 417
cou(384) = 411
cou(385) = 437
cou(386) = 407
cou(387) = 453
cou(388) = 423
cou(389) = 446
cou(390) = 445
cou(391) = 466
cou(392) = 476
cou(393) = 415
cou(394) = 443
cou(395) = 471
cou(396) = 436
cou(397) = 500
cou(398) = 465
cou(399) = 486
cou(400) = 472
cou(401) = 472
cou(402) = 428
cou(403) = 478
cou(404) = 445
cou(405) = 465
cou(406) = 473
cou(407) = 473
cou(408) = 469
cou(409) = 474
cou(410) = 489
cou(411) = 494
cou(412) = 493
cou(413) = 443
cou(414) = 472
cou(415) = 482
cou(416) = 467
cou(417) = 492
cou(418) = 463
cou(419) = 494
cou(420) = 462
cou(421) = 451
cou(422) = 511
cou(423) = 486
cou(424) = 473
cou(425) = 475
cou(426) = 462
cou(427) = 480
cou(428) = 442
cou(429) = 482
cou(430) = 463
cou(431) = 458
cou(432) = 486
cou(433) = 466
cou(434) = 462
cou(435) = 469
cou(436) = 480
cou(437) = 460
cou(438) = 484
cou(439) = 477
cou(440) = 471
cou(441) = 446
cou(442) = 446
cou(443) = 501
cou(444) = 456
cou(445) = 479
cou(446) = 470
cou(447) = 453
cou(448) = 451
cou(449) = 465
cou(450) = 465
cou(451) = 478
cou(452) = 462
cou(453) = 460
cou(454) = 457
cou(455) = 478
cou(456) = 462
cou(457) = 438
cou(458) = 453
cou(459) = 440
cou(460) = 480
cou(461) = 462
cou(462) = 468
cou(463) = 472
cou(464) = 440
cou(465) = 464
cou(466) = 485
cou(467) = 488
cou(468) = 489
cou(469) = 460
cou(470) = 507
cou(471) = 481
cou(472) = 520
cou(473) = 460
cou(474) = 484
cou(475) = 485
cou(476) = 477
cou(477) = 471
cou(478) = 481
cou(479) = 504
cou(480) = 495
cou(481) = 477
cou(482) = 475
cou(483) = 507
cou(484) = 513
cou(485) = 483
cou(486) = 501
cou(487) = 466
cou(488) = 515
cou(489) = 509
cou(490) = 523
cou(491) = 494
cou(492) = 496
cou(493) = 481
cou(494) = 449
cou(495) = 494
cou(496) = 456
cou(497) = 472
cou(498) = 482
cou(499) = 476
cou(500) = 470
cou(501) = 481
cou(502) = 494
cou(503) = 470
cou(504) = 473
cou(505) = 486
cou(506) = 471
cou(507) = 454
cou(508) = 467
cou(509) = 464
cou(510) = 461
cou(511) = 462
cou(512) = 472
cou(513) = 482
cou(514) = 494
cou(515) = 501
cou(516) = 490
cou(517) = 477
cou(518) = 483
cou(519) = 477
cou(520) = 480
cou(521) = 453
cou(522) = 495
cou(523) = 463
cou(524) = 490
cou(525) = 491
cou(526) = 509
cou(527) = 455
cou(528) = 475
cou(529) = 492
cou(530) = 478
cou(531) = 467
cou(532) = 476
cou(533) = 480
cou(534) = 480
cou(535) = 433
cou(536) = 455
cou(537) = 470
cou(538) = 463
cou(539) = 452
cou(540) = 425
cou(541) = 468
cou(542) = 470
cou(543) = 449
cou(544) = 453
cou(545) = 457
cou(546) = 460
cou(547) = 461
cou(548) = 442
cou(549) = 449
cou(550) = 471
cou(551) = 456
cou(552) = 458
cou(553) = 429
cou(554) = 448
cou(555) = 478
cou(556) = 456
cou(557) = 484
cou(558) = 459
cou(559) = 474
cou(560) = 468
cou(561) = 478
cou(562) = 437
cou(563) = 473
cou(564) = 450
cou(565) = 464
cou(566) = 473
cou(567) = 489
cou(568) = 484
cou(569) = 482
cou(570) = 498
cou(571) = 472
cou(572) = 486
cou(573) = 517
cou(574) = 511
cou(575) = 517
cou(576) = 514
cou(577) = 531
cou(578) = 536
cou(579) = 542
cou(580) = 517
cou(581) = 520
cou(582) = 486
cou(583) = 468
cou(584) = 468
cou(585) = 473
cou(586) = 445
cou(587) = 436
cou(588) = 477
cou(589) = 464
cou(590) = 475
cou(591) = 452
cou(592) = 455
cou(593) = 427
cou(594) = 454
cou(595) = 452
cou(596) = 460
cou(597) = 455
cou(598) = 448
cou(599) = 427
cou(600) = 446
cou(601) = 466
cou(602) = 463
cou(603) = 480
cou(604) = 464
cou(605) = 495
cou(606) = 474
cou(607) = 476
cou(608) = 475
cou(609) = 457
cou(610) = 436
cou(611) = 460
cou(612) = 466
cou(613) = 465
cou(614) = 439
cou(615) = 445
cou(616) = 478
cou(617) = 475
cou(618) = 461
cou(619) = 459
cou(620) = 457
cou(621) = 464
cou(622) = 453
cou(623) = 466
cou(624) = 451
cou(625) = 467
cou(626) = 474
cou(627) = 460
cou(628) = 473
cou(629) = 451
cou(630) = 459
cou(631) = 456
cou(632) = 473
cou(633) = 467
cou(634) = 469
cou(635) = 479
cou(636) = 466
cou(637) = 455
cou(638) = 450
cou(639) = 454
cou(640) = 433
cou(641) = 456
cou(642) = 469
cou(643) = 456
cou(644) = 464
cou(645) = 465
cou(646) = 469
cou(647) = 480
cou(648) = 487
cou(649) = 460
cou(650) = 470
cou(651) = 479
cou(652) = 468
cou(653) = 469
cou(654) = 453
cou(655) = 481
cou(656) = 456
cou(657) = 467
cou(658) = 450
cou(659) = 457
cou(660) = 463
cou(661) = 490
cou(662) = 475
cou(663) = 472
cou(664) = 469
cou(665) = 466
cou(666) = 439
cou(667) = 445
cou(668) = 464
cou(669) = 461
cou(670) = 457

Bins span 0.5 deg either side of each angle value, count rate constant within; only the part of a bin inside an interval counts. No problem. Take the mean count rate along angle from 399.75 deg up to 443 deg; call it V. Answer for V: 471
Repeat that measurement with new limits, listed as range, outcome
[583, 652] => 462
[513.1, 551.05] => 470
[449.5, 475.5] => 471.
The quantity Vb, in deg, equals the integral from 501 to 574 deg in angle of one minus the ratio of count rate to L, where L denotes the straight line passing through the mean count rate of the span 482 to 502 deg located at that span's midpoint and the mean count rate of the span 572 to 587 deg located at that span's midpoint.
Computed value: 3.5 deg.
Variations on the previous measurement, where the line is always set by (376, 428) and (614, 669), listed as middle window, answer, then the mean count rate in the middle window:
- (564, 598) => -1.47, 481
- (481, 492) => -0.97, 498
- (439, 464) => -0.39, 463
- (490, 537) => -1.88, 477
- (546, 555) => 0.12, 454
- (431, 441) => -0.34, 471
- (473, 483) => -0.58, 483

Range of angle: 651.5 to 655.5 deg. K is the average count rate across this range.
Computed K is 468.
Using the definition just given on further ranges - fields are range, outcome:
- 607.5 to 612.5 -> 459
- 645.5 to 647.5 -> 474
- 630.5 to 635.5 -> 469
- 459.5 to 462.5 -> 470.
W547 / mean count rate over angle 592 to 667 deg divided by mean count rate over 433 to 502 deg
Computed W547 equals 0.97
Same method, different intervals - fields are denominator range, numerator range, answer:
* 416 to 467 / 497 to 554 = 1.00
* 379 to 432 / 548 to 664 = 1.02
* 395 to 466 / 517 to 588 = 1.01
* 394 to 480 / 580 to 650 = 0.98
